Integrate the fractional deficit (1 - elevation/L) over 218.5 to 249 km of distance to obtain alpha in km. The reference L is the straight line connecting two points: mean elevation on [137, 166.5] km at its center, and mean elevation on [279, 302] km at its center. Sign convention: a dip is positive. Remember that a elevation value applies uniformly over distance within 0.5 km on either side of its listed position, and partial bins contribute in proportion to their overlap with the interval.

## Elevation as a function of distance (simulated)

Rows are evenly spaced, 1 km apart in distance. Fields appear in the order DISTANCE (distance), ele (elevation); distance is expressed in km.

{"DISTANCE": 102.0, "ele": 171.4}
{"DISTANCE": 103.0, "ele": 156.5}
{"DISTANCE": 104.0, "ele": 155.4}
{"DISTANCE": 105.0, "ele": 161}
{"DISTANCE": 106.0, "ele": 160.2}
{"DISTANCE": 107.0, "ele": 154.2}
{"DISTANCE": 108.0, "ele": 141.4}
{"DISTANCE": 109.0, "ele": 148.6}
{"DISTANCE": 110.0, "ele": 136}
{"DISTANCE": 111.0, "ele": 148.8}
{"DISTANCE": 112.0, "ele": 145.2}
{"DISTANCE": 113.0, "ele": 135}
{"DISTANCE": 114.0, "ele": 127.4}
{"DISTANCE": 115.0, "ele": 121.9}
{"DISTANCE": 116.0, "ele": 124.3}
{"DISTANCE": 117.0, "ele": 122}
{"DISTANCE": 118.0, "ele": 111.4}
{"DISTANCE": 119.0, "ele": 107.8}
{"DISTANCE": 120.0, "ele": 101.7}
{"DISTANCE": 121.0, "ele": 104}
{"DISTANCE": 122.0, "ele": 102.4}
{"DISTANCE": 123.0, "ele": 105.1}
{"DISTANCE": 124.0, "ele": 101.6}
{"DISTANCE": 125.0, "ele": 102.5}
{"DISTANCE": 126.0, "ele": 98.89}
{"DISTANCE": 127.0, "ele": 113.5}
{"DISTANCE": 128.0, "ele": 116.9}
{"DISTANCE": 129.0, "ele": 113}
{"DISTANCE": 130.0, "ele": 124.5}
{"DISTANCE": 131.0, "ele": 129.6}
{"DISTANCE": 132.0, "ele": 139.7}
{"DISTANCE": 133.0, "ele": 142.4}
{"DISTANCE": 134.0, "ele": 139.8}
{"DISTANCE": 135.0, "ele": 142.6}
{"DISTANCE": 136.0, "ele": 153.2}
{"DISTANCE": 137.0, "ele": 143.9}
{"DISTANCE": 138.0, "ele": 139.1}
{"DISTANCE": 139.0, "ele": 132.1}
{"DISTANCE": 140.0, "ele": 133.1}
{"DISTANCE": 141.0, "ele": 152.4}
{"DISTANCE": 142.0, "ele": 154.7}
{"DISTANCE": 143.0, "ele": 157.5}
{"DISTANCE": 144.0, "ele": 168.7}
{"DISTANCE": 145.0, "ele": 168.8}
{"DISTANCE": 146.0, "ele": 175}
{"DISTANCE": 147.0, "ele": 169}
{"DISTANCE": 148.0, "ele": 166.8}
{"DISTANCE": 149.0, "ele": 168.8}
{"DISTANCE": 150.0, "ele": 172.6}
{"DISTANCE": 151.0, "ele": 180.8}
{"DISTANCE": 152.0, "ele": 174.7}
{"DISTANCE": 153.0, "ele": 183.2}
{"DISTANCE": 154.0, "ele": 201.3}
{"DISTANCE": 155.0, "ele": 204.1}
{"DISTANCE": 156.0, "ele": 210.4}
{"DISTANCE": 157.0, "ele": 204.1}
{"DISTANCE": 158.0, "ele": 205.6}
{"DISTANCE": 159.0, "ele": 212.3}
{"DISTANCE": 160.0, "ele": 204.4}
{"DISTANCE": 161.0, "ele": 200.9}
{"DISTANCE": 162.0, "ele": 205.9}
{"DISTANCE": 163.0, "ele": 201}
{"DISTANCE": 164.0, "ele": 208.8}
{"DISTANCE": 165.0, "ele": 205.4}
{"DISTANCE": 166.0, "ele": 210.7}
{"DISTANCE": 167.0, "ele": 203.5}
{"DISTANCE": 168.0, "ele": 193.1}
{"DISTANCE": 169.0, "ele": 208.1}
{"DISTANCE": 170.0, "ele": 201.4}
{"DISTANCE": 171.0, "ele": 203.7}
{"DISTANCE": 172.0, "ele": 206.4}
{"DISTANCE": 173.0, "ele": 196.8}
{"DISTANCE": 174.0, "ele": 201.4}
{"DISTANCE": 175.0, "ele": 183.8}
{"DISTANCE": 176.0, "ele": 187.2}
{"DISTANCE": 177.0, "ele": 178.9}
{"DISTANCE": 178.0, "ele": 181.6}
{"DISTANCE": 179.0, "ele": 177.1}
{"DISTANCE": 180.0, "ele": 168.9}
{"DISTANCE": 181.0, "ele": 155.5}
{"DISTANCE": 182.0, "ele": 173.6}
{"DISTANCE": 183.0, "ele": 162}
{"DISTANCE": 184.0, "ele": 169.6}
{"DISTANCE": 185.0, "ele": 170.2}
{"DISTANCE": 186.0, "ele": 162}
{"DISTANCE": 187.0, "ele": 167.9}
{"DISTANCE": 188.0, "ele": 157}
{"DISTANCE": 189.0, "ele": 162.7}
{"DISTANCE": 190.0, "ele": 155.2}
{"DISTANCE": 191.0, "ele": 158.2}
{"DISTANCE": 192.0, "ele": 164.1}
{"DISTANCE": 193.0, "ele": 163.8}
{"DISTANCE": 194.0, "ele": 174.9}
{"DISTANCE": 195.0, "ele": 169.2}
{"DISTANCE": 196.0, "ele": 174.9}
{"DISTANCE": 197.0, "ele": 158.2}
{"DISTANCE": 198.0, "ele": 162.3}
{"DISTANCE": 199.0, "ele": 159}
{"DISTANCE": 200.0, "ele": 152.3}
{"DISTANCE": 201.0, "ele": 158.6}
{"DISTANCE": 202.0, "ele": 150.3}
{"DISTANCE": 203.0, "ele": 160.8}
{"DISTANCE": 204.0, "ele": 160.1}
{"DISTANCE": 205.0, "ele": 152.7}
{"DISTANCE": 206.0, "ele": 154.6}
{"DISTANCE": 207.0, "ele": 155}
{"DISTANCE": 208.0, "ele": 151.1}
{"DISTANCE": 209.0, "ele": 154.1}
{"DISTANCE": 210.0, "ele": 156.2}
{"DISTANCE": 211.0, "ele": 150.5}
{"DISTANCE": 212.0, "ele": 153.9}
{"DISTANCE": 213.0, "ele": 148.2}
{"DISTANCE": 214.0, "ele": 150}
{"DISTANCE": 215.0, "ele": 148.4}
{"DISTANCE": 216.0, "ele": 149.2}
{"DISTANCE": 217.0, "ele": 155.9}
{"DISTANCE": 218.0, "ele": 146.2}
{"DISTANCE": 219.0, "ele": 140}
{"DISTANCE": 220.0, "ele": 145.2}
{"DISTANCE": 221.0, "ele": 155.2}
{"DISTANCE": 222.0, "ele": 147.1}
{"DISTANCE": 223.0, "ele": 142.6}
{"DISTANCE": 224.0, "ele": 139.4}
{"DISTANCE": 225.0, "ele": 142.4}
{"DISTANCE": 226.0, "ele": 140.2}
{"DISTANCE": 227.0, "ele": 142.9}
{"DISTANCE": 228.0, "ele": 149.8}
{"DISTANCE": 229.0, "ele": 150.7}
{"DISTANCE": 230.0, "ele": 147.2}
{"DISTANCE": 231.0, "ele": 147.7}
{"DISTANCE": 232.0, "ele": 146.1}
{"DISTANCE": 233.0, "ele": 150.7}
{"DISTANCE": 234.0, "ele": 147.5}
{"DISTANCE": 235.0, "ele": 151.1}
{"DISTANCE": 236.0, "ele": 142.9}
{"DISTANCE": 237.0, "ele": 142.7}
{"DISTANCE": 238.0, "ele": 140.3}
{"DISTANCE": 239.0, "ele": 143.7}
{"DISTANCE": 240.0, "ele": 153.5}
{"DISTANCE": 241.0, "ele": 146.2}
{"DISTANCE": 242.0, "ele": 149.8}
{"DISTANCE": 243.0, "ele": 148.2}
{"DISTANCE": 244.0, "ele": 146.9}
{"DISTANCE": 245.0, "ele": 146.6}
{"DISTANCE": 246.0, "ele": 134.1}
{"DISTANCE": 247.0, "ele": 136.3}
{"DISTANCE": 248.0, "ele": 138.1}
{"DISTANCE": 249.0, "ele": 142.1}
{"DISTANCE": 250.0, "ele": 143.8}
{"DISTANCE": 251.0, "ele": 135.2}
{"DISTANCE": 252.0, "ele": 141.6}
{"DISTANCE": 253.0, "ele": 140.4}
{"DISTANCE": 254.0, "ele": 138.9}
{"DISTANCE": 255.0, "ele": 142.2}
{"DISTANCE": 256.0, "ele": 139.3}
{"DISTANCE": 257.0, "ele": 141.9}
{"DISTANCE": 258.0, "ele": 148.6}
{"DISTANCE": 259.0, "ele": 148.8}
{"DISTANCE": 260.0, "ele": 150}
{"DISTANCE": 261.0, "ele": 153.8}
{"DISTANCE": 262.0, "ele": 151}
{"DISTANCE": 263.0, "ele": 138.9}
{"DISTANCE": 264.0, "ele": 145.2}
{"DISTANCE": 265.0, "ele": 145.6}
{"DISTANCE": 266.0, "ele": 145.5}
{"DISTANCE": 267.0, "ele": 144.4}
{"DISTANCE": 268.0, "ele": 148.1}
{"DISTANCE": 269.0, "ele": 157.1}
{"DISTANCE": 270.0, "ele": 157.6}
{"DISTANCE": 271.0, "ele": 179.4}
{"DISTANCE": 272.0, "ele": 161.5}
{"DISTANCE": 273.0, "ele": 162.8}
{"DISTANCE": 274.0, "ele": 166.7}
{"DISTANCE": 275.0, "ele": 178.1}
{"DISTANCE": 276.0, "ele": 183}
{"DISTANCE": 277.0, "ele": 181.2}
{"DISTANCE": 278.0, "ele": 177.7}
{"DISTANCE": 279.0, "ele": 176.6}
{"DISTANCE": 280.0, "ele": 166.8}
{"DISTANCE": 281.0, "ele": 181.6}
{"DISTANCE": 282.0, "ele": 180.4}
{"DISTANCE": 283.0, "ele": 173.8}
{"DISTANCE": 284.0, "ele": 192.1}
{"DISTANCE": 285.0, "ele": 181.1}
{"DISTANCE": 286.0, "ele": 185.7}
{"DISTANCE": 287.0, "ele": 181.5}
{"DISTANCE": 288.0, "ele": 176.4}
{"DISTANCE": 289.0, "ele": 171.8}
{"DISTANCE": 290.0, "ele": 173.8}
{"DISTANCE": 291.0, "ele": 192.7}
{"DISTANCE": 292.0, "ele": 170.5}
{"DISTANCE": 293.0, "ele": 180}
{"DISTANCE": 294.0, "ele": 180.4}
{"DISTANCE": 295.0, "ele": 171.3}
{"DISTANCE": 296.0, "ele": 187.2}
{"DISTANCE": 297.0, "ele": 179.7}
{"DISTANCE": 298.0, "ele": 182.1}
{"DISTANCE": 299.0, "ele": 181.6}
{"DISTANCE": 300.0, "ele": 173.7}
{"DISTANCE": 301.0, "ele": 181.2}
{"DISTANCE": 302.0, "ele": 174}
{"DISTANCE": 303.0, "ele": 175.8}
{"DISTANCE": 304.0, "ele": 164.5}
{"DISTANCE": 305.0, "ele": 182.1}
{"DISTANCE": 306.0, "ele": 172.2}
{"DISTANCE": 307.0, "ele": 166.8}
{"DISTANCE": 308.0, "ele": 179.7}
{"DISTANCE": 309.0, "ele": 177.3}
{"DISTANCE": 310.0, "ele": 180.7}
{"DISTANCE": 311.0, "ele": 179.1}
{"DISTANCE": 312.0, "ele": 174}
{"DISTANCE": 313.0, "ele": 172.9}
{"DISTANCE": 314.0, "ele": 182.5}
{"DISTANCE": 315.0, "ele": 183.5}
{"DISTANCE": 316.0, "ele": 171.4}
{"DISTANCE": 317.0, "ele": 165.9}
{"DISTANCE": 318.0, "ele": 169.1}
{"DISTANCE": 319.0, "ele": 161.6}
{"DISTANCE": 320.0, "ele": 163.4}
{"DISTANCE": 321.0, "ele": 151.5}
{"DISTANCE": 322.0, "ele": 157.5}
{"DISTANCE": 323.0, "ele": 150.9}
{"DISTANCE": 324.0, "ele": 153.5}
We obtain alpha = 5.9 km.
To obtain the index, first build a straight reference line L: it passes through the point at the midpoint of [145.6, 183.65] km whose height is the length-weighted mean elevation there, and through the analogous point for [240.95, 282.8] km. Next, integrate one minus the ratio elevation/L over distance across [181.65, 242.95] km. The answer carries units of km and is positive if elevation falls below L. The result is 6.7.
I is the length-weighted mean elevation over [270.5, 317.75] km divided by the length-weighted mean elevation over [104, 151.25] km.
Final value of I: 1.29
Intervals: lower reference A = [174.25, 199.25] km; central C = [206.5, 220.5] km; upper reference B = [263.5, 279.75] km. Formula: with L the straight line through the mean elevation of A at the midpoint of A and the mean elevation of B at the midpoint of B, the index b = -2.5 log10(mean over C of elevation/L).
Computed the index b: 0.11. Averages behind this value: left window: 168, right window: 163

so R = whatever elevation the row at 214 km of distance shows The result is 150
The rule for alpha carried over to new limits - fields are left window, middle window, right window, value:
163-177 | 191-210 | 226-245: 1.70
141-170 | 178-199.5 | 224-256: 0.77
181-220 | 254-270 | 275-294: 2.47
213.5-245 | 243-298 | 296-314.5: 0.81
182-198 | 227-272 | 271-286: 6.81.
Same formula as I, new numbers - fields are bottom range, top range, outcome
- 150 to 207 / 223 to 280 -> 0.83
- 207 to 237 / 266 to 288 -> 1.16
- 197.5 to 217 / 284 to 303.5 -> 1.16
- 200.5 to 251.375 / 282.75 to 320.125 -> 1.20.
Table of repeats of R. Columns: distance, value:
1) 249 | 142.1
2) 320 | 163.4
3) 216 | 149.2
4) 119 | 107.8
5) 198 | 162.3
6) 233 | 150.7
